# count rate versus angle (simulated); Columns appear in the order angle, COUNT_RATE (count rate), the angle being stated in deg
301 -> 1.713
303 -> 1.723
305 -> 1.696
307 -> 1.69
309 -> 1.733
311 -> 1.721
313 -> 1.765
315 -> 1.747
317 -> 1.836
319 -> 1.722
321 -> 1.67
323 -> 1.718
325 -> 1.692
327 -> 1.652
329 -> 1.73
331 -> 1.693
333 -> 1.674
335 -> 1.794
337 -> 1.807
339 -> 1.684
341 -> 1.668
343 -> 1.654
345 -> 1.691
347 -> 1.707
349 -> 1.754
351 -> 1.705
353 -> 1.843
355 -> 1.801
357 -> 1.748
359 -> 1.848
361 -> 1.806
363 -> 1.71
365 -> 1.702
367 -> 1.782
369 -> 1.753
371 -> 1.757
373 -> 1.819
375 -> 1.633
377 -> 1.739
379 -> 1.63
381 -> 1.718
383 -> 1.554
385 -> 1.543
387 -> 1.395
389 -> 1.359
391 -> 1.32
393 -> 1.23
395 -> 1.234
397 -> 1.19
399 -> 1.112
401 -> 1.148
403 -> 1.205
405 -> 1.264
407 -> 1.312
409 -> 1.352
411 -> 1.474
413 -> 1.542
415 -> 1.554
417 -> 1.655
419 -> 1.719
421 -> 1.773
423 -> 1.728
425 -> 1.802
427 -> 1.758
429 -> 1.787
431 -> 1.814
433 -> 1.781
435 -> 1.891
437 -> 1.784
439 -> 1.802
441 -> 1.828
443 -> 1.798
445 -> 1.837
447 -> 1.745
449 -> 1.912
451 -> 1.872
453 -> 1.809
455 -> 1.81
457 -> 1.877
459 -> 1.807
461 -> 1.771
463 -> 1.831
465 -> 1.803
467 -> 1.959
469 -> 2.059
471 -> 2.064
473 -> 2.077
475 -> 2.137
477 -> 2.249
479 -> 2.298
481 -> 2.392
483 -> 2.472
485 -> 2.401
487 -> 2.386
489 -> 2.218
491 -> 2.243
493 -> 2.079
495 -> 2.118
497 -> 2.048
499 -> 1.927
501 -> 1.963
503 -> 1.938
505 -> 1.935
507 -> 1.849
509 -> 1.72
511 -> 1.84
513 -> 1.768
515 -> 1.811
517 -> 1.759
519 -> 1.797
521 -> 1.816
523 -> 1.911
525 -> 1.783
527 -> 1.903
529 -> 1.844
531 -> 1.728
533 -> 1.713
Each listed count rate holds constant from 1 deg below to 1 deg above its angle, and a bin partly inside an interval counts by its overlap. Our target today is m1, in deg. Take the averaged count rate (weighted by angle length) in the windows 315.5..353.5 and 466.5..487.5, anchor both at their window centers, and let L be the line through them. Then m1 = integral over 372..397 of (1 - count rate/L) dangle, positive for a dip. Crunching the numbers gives 5.2 deg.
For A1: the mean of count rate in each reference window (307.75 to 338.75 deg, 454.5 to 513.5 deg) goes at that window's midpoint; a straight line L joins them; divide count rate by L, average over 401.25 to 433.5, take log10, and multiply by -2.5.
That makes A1 0.21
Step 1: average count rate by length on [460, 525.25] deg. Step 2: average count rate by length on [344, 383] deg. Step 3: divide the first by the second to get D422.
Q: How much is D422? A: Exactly 1.16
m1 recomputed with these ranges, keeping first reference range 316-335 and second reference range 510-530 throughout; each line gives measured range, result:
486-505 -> -3.0 deg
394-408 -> 4.4 deg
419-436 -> -0.2 deg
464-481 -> -2.9 deg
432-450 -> -0.4 deg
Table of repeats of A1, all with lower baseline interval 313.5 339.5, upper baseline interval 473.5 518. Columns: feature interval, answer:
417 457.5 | 0.09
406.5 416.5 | 0.28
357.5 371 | 0.02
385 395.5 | 0.36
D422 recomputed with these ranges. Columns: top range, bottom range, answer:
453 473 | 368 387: 1.13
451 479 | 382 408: 1.51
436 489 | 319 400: 1.22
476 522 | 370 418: 1.41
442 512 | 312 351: 1.17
